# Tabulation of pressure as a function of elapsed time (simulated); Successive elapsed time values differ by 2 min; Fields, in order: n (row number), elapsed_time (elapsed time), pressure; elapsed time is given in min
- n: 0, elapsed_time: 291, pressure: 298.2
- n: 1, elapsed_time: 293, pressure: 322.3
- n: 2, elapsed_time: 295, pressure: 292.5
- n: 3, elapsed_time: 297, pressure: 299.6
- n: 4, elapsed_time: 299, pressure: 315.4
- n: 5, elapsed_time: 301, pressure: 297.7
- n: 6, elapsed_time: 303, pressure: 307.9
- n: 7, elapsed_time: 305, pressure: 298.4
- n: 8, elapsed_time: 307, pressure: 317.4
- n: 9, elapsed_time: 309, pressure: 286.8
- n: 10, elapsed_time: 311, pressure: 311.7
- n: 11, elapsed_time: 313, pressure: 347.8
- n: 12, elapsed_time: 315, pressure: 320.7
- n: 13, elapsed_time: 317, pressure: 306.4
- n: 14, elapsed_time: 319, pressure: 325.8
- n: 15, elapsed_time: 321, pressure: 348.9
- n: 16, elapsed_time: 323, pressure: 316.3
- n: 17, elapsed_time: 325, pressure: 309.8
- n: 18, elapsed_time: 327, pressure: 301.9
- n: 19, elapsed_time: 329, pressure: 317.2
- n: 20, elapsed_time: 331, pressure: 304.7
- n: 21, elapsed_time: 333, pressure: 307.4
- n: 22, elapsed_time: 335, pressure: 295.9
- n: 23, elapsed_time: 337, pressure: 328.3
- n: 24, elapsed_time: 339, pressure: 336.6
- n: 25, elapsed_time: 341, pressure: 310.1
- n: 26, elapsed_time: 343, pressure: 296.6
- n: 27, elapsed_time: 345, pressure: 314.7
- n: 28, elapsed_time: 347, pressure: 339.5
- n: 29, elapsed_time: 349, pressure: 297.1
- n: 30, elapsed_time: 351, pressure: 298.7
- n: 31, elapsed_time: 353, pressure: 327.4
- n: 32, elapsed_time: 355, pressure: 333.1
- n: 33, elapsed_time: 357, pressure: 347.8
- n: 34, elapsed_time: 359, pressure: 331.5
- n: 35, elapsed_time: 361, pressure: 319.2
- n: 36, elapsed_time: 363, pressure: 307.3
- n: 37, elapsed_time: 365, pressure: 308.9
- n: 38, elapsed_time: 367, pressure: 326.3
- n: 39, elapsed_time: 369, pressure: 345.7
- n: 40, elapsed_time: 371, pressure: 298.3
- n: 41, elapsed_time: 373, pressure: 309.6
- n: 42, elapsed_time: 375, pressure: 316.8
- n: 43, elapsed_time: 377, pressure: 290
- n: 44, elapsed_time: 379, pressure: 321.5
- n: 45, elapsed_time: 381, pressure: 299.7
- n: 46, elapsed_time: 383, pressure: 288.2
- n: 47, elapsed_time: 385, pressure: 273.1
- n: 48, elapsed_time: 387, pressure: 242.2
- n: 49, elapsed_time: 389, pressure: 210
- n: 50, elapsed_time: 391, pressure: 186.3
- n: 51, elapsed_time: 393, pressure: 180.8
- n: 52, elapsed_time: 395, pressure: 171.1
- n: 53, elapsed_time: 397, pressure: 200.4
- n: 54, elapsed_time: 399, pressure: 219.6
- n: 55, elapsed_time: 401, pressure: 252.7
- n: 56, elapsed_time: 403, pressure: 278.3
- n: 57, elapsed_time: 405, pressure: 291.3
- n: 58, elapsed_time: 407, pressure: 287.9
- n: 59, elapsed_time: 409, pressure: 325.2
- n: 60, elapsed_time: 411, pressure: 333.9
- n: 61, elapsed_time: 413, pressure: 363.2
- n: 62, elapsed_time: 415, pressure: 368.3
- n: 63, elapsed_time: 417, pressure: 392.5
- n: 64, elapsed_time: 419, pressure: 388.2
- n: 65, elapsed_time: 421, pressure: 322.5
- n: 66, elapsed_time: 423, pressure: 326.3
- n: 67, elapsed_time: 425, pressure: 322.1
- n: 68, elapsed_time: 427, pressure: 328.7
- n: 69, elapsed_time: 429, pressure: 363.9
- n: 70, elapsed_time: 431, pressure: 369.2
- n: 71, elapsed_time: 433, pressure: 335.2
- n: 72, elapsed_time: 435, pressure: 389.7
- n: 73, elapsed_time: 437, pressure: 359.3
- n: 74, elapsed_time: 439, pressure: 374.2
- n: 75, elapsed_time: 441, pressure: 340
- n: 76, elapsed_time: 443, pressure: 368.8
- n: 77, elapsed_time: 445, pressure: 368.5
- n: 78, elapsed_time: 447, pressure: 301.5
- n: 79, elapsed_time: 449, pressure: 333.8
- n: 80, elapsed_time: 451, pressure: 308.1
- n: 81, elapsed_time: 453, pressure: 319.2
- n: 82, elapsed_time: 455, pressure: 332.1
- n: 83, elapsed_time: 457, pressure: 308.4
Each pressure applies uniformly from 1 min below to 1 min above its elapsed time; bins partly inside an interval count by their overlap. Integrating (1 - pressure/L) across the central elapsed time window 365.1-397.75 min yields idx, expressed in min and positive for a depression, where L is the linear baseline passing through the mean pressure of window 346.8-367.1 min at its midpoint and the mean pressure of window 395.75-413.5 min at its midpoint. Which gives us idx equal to 3.59 min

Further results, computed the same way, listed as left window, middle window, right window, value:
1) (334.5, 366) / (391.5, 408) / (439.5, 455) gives 4.7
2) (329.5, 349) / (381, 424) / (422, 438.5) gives 7.4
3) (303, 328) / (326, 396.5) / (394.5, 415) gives 0.4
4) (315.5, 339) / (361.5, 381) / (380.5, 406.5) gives -3.6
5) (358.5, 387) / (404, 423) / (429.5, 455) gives -0.6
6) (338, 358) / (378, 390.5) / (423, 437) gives 2.4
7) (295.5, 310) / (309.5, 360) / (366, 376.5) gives -1.4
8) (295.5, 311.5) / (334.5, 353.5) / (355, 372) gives 0.2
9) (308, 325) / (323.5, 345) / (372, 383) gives 0.3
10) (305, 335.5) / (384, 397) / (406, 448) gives 4.9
